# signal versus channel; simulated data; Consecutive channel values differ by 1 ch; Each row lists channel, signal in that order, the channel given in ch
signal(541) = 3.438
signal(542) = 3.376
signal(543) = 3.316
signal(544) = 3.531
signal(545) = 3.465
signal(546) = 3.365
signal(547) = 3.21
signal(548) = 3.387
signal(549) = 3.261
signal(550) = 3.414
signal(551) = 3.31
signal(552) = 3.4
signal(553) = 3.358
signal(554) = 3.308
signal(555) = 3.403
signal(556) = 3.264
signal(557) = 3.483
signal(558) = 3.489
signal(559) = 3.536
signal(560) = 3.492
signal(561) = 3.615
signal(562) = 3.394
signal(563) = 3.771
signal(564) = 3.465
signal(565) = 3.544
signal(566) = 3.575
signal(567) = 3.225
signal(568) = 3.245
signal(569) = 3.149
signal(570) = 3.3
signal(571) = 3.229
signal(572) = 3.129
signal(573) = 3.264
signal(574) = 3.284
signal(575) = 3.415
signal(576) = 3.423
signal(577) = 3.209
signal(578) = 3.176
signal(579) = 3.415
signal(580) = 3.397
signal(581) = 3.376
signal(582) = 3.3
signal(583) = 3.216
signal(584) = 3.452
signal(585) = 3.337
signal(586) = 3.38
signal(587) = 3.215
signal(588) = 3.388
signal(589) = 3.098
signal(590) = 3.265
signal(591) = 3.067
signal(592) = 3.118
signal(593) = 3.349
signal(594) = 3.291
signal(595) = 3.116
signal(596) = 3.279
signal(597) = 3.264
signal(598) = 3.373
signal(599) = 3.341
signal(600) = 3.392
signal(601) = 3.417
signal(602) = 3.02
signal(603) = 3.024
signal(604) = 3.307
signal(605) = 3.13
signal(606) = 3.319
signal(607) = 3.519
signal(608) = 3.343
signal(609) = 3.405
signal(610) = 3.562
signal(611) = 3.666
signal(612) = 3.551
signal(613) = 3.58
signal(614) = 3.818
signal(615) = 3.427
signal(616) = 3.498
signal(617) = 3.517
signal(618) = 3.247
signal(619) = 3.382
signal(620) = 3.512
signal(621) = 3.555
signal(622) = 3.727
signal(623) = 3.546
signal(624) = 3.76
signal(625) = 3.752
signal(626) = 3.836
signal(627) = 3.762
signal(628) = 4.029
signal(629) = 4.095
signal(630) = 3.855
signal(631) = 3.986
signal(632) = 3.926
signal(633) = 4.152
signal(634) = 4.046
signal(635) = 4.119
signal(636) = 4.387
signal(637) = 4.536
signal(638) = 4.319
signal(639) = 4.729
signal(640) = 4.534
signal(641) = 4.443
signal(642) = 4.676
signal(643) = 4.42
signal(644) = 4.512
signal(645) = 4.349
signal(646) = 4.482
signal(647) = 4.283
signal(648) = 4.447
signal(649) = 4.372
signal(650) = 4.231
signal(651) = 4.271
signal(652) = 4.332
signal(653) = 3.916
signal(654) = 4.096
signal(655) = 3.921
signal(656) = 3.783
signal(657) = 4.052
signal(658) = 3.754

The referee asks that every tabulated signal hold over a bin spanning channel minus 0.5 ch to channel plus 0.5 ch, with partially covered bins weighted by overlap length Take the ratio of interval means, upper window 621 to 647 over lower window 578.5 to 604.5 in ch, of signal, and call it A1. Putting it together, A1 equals 1.3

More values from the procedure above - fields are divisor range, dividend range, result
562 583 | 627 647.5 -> 1.28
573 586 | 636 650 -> 1.34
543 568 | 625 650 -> 1.24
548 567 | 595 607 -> 0.95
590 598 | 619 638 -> 1.21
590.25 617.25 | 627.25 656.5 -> 1.26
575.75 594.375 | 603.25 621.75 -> 1.05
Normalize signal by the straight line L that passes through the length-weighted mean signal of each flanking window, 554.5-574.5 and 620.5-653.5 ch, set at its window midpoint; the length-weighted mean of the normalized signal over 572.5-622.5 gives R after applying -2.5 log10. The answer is 0.12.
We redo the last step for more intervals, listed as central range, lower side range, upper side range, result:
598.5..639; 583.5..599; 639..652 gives 0.055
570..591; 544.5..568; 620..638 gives 0.095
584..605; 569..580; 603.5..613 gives 0.038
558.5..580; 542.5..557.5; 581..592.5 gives -0.020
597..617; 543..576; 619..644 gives 0.129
